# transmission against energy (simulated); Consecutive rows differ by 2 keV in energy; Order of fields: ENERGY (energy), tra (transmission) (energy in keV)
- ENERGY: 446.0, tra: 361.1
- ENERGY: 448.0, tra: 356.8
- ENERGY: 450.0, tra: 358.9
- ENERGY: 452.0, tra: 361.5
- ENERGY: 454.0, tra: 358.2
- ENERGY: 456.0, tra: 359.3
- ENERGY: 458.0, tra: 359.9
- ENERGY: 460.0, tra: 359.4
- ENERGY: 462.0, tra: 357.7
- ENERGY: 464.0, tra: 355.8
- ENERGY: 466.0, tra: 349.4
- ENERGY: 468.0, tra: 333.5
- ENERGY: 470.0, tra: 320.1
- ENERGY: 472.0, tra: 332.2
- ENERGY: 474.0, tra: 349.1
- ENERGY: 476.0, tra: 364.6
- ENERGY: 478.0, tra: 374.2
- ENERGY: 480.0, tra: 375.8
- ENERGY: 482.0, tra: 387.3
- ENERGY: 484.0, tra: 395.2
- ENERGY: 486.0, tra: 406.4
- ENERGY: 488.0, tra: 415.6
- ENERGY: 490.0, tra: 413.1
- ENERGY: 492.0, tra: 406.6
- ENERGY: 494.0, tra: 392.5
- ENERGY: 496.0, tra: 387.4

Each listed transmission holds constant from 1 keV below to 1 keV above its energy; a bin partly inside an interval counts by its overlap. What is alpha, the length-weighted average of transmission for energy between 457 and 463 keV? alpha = 359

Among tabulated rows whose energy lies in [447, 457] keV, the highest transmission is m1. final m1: 361.5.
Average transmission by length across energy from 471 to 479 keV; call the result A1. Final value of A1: 355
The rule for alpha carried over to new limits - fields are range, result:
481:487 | 396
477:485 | 383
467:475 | 334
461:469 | 349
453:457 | 359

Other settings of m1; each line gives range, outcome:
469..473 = 332.2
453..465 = 359.9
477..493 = 415.6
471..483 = 387.3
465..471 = 349.4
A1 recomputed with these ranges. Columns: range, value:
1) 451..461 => 360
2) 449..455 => 360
